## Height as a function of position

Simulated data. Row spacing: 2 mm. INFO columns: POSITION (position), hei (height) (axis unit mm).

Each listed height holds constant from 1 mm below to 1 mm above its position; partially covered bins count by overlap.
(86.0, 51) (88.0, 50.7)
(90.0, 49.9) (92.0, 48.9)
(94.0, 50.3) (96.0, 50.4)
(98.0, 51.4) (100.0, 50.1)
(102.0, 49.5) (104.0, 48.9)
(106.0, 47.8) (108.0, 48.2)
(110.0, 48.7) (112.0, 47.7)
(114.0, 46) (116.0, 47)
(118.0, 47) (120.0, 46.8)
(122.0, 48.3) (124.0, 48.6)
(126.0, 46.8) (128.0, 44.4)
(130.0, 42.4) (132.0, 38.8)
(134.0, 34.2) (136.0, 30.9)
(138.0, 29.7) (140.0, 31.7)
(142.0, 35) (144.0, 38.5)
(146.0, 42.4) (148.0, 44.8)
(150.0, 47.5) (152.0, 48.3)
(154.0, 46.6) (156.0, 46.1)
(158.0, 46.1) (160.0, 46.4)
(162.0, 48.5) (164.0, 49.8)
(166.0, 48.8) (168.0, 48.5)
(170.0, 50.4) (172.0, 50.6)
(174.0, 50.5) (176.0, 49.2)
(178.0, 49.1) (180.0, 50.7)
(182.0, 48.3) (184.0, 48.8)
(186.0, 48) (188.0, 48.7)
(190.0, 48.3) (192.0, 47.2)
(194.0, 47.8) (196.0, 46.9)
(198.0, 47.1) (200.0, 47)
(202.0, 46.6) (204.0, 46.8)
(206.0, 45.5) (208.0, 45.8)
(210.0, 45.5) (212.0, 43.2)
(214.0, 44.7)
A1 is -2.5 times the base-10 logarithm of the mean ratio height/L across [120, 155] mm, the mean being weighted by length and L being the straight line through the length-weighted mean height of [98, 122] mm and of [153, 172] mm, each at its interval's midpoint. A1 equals 0.17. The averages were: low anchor 48.1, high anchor 48.1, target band 41.3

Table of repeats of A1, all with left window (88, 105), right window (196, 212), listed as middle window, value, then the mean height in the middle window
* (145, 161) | 0.04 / 46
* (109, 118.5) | 0.05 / 47.3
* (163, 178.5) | -0.05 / 49.6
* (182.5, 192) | -0.04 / 48.3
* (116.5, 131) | 0.06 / 46.4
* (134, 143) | 0.45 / 32.1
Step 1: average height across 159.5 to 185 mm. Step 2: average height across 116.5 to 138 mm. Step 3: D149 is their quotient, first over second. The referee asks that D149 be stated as 1.2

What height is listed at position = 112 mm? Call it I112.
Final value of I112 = 47.7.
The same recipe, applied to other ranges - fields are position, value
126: 46.8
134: 34.2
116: 47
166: 48.8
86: 51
